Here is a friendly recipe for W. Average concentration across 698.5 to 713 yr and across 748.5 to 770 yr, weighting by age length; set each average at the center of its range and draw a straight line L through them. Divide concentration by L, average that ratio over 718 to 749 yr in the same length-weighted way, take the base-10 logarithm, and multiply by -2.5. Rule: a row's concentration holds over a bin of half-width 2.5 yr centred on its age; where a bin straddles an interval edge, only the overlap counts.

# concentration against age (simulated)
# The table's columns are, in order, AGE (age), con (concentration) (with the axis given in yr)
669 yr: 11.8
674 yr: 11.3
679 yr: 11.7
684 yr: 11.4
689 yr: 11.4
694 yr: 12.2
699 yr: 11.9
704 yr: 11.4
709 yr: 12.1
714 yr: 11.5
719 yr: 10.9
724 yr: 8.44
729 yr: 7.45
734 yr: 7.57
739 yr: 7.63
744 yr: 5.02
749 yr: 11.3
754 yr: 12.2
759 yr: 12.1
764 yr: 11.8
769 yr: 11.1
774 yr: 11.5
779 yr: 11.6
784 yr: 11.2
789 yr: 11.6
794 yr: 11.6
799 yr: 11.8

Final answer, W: 0.42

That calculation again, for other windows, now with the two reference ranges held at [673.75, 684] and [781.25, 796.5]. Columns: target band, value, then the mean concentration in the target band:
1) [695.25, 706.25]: -0.02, 11.7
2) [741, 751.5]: 0.37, 8.13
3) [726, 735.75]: 0.46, 7.55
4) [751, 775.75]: -0.02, 11.7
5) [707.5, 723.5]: 0.04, 11.1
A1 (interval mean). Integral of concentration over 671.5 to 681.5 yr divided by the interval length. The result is 11.5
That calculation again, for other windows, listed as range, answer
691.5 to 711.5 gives 11.9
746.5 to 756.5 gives 11.8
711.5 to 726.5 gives 10.3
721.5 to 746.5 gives 7.22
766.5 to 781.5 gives 11.4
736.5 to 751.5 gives 7.98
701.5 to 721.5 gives 11.5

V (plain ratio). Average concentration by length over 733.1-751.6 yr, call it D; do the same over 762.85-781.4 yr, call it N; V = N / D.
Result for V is 1.45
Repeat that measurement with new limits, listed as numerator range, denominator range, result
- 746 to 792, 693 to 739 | 1.13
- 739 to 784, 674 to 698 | 0.92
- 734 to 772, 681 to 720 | 0.86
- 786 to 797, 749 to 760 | 0.97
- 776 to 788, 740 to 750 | 1.50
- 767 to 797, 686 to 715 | 0.97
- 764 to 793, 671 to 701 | 0.98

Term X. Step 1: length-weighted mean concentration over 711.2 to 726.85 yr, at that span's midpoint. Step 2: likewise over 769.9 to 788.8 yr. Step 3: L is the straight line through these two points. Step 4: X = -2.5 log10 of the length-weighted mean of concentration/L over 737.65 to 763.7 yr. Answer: 0.10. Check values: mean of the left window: 10.3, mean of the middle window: 9.92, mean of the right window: 11.4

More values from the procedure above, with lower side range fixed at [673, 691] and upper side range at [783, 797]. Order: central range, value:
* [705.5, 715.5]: -0.03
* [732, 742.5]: 0.48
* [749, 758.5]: -0.04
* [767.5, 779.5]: 0.01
